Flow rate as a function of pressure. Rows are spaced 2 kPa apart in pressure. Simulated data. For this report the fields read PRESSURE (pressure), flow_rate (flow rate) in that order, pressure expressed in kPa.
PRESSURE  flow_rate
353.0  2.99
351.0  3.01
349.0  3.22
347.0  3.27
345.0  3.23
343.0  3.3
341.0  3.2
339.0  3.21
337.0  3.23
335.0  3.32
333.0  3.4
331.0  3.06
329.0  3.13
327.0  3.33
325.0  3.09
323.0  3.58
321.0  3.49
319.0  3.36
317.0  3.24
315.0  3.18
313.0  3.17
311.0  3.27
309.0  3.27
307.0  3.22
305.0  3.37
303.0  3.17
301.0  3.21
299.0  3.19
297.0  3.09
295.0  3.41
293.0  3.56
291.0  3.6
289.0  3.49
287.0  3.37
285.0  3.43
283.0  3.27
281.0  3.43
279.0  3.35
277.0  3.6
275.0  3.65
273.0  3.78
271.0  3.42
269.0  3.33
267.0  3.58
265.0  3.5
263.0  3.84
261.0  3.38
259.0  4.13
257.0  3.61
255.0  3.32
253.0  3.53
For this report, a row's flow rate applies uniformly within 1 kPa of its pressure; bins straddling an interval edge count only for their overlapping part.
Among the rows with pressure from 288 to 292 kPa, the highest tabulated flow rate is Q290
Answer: 3.6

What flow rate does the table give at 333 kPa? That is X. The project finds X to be 3.4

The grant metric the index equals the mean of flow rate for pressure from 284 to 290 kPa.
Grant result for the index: 3.43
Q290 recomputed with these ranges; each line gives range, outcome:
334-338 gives 3.32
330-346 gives 3.4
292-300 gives 3.56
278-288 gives 3.43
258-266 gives 4.13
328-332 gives 3.13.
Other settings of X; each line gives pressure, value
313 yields 3.17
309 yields 3.27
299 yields 3.19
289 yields 3.49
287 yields 3.37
